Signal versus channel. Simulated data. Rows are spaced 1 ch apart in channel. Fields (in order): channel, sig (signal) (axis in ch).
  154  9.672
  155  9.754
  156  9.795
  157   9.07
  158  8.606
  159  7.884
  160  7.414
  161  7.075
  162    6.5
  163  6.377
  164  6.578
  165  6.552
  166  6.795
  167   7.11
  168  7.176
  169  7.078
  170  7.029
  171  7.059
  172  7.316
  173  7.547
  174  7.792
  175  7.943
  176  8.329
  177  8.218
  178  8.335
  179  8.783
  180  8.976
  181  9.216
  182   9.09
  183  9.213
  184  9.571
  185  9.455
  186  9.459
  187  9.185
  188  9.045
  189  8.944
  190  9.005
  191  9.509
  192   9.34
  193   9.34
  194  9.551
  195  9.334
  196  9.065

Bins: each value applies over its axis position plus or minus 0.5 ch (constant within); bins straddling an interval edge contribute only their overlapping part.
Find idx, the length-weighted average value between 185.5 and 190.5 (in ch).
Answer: 9.13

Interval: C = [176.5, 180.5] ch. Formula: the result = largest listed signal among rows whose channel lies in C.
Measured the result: 8.976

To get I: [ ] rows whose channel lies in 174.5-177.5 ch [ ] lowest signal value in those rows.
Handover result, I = 7.943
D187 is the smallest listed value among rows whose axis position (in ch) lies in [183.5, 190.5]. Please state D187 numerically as 8.944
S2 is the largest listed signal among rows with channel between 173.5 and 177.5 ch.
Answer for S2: 8.329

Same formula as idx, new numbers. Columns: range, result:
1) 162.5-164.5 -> 6.48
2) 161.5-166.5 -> 6.56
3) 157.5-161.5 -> 7.74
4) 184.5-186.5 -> 9.46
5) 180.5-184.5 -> 9.27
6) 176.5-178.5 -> 8.28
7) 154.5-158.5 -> 9.31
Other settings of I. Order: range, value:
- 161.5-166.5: 6.377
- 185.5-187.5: 9.185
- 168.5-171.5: 7.029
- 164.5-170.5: 6.552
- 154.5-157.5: 9.07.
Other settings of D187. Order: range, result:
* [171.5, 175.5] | 7.316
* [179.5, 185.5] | 8.976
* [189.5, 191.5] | 9.005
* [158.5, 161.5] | 7.075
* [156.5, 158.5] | 8.606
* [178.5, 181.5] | 8.783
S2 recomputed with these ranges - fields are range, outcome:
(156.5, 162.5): 9.07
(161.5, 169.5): 7.176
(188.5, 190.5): 9.005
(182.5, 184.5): 9.571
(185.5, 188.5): 9.459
